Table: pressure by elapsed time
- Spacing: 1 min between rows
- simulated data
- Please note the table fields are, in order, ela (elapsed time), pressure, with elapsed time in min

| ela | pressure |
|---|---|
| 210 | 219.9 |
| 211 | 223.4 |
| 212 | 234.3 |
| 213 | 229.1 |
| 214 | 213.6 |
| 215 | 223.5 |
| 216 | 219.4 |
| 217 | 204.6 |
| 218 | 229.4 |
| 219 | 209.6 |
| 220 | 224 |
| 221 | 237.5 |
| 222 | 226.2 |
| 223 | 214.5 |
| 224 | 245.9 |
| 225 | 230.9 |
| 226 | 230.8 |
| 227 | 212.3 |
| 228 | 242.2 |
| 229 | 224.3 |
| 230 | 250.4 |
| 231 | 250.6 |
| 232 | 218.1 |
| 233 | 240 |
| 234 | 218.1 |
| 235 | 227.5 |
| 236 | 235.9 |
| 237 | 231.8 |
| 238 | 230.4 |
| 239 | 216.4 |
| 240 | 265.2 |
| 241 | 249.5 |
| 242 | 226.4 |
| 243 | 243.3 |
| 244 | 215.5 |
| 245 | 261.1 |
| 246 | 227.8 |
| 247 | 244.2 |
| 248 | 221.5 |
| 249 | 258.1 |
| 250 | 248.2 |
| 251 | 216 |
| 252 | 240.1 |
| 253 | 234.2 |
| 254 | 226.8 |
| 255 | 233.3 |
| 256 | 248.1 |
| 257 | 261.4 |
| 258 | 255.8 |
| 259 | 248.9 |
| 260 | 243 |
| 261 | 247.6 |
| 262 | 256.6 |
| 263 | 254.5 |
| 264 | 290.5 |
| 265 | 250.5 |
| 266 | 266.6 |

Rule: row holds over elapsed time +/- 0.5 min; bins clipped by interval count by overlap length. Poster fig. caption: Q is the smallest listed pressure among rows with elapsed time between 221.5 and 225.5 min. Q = 214.5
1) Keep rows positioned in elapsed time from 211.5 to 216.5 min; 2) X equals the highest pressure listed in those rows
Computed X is 234.3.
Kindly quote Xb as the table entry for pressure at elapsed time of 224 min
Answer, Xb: 245.9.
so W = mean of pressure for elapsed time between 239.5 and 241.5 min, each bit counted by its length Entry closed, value 257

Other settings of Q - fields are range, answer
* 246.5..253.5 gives 216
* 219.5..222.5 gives 224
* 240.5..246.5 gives 215.5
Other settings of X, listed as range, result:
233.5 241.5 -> 265.2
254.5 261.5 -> 261.4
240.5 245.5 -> 261.1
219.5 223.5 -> 237.5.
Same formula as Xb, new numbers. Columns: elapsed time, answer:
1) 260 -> 243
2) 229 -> 224.3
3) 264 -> 290.5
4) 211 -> 223.4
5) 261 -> 247.6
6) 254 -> 226.8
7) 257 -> 261.4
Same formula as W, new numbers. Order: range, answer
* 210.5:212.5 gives 229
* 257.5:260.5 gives 249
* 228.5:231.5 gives 242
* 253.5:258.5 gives 245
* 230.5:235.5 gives 231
